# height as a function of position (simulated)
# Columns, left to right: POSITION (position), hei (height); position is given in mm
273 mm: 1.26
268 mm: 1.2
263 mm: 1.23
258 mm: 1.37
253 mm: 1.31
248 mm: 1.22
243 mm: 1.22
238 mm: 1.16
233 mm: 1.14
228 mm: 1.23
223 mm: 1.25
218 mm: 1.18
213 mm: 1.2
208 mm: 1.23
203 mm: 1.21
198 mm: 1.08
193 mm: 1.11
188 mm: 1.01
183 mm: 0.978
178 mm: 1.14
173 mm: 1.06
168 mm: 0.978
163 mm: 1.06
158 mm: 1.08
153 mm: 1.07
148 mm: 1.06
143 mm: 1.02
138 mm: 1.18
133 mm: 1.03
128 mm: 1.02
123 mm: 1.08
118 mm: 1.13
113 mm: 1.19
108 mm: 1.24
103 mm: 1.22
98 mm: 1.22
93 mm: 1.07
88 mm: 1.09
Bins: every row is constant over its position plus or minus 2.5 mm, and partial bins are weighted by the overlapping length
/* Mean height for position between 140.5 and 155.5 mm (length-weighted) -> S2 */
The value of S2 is 1.05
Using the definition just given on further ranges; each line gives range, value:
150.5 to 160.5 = 1.07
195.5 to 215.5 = 1.18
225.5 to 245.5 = 1.19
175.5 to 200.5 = 1.06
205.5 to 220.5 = 1.2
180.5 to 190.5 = 0.994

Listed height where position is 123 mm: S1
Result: 1.08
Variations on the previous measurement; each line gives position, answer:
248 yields 1.22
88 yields 1.09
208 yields 1.23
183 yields 0.978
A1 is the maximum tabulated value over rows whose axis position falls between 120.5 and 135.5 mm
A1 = 1.08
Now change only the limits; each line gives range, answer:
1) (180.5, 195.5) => 1.11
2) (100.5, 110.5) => 1.24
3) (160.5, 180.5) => 1.14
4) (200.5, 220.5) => 1.23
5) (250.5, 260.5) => 1.37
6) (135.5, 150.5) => 1.18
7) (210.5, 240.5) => 1.25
